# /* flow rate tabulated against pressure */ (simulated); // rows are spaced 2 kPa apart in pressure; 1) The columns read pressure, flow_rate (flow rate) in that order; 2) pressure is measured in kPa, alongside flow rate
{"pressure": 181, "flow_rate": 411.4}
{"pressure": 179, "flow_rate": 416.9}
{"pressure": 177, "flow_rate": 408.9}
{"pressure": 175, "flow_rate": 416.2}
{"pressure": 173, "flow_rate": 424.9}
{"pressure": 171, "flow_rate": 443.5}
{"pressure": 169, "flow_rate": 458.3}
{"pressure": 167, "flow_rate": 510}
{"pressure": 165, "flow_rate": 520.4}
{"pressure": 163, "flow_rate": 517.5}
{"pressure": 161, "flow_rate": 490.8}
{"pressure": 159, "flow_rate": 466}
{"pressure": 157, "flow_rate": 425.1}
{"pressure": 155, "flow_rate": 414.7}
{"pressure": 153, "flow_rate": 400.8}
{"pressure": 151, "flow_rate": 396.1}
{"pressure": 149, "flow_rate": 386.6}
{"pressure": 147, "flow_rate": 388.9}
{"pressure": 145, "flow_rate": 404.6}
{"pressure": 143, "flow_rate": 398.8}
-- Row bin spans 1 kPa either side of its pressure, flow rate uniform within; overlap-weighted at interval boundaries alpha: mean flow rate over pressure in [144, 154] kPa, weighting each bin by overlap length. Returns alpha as 395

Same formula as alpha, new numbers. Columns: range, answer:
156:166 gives 484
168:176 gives 436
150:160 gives 421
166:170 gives 484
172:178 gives 417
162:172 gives 490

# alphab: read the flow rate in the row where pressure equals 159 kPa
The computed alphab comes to 466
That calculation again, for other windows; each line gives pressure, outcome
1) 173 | 424.9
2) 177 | 408.9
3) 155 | 414.7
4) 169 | 458.3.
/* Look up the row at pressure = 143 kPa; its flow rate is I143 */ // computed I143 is 398.8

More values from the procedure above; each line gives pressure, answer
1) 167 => 510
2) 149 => 386.6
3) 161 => 490.8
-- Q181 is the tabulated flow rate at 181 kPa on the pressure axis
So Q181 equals 411.4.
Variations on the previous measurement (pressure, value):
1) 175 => 416.2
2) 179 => 416.9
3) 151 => 396.1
